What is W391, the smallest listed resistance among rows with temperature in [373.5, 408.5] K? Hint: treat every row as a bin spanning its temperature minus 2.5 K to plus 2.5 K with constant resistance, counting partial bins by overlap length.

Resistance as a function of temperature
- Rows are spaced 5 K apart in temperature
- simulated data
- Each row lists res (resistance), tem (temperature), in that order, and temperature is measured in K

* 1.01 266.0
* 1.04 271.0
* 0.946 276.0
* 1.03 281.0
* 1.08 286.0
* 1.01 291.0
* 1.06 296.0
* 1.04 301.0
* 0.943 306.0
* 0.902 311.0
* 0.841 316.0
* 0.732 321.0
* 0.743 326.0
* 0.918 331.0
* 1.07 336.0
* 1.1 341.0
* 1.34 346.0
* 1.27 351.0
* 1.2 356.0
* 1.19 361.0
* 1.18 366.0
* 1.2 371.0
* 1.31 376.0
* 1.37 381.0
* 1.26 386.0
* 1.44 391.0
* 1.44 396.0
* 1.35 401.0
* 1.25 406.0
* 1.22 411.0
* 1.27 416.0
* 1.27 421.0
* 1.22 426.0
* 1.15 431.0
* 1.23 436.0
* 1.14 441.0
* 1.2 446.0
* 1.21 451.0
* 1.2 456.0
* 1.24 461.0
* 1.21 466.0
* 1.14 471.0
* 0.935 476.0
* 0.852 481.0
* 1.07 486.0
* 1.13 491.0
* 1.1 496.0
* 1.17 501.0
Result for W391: 1.25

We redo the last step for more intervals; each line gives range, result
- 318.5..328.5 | 0.732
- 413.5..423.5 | 1.27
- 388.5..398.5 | 1.44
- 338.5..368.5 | 1.1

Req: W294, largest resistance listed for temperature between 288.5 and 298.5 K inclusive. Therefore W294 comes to 1.06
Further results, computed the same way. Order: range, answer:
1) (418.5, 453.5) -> 1.27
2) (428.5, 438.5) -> 1.23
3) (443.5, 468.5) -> 1.24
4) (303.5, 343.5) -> 1.1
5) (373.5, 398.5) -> 1.44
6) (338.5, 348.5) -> 1.34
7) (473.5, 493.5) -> 1.13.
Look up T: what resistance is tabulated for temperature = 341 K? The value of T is 1.1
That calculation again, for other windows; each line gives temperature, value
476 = 0.935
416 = 1.27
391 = 1.44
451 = 1.21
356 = 1.2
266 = 1.01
